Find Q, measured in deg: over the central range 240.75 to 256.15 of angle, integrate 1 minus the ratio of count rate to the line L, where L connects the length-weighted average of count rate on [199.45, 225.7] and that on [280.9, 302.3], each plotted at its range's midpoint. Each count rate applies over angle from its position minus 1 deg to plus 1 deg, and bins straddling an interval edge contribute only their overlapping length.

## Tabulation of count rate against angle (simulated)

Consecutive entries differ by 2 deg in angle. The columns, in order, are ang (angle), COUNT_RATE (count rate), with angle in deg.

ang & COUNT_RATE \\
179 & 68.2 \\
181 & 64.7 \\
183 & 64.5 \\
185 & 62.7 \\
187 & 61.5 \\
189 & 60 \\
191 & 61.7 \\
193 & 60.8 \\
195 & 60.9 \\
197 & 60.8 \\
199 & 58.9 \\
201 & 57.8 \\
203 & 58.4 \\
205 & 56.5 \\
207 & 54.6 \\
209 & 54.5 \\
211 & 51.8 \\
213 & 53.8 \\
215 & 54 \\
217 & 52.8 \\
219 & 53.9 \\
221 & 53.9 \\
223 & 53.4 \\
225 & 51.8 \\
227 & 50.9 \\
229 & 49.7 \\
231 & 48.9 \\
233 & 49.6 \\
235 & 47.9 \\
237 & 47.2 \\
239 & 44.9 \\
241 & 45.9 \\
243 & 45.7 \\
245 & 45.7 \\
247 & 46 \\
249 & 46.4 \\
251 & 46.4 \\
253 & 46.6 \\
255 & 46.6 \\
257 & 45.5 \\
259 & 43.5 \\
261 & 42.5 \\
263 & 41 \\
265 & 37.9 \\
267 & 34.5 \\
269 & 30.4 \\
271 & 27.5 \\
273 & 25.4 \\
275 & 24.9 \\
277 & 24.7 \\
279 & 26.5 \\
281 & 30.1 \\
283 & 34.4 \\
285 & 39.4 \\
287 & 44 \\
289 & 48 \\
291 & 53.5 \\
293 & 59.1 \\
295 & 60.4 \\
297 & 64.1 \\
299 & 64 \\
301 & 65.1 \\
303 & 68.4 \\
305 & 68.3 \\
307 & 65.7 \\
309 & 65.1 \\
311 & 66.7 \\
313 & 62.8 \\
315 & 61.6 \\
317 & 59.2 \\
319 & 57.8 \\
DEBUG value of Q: 2.1 deg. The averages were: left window 54.5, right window 52.2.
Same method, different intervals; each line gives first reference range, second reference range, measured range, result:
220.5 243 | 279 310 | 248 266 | 2.5 deg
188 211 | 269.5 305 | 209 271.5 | 6.9 deg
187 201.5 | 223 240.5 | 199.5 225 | 0.1 deg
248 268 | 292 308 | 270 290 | 8.1 deg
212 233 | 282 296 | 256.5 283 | 8.7 deg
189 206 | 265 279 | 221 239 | -1.5 deg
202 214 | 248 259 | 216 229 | -0.1 deg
